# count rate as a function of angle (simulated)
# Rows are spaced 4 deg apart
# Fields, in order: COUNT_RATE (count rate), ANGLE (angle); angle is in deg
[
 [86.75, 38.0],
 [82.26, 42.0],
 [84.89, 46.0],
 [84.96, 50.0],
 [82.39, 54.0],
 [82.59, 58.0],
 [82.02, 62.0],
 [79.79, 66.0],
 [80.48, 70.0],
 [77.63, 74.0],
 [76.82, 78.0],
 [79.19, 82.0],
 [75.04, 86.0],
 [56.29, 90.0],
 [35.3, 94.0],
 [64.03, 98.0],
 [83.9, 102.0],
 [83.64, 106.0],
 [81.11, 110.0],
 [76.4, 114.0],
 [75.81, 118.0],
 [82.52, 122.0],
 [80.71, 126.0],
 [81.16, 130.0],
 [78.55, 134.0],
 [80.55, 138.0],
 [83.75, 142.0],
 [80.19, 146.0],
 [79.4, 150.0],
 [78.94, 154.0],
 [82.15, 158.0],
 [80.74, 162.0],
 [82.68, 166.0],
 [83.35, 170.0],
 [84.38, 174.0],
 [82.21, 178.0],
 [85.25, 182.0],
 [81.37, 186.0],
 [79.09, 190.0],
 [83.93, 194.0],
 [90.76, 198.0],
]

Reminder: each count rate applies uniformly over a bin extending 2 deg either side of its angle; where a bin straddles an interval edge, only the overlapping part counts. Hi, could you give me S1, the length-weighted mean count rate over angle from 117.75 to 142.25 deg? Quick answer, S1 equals 80.5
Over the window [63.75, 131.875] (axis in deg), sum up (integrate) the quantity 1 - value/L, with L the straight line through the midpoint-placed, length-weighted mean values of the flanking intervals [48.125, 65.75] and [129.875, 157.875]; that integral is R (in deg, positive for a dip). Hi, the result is 5.7 deg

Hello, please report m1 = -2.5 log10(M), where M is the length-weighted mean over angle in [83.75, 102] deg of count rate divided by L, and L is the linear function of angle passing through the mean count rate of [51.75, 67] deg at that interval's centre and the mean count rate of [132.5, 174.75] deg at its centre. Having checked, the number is 0.32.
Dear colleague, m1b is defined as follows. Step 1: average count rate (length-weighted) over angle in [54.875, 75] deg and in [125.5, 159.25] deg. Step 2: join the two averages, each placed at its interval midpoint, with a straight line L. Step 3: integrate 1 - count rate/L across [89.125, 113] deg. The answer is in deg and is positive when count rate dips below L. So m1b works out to 3.7 deg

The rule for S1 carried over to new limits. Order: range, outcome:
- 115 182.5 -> 81.2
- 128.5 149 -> 80.8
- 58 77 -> 80.1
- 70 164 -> 76.3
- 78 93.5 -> 67.7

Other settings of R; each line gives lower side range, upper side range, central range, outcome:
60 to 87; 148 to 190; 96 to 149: 0.7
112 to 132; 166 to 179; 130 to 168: 0.3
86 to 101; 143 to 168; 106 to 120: -3.1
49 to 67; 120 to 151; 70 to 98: 4.9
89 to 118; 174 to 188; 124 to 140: -1.2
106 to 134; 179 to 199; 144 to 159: 0.3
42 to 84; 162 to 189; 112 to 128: 0.6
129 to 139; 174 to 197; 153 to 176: -0.1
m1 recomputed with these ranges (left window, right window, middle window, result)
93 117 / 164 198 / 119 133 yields -0.08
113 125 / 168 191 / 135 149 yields -0.01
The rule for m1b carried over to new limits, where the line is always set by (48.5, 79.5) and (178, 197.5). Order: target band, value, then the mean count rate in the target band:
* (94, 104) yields 1.87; 66.2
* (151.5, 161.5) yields 0.24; 80.5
